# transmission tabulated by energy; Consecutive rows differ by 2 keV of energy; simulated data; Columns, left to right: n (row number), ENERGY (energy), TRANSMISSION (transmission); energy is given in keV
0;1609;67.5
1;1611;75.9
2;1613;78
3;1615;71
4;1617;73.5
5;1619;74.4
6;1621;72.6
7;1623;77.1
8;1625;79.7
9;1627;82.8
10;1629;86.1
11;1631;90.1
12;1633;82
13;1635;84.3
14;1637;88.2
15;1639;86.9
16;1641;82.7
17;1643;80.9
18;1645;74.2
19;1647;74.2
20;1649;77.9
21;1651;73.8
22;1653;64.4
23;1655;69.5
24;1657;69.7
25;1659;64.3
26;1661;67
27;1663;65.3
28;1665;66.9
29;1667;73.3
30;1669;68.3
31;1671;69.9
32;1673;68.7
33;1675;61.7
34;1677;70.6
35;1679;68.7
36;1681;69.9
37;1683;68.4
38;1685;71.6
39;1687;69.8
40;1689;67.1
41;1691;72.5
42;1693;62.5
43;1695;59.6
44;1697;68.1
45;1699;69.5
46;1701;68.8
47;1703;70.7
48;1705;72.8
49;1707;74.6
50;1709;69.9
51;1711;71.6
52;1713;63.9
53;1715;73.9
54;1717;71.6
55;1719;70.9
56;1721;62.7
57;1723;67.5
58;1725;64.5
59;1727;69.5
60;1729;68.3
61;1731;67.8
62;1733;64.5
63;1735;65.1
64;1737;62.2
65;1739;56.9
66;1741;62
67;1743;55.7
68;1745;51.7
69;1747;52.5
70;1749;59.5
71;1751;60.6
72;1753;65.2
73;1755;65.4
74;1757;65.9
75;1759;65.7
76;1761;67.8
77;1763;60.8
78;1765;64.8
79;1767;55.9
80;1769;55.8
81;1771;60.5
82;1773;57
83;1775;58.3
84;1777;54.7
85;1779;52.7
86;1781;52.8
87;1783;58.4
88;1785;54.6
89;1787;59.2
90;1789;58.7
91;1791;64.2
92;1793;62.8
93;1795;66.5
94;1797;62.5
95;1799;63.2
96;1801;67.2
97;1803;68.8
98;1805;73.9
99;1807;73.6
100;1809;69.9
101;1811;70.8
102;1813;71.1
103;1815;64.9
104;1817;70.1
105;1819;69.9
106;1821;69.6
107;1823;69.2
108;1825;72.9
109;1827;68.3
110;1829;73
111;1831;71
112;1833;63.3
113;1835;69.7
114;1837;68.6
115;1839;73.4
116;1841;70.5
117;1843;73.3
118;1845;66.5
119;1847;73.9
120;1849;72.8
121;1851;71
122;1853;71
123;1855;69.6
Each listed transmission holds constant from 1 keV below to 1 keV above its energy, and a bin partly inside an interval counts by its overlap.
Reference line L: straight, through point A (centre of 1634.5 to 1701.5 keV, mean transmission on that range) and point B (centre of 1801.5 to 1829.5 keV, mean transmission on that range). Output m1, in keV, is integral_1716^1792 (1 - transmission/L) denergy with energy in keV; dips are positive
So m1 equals 10.0 keV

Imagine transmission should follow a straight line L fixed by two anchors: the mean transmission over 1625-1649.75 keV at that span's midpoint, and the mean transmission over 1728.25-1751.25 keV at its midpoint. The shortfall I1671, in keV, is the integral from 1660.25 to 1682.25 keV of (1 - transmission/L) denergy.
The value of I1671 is 2.03 keV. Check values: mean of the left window 82.5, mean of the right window 60.5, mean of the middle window 68.2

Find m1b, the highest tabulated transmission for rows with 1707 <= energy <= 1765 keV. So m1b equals 74.6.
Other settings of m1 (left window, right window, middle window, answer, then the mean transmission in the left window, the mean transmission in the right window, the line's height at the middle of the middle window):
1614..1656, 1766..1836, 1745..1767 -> 2.00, 78.4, 64.4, 68.2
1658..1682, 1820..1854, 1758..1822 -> 5.89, 67.9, 70.5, 69.7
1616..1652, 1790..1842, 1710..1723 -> 1.04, 80.1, 68.8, 75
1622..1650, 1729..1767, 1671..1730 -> 1.36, 81.9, 61.9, 70.4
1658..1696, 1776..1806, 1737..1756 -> 1.43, 67.7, 61.3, 63.8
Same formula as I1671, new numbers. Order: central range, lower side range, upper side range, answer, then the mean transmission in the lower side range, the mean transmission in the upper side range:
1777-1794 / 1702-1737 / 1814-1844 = 2.8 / 68.6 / 69.8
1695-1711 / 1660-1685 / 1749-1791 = -1.1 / 68.4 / 59.8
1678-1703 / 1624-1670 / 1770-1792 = 0.7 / 76.2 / 57.4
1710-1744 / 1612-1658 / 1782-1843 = 3.2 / 78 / 67.4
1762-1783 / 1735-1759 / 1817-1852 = 1.9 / 60.2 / 70.4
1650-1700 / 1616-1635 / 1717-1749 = 2.8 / 80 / 63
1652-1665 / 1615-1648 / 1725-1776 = 1.6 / 80.3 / 61.6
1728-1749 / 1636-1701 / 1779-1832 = 2.4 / 70.8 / 66.2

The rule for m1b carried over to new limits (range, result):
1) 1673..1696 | 72.5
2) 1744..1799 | 67.8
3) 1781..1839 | 73.9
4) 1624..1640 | 90.1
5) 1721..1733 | 69.5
